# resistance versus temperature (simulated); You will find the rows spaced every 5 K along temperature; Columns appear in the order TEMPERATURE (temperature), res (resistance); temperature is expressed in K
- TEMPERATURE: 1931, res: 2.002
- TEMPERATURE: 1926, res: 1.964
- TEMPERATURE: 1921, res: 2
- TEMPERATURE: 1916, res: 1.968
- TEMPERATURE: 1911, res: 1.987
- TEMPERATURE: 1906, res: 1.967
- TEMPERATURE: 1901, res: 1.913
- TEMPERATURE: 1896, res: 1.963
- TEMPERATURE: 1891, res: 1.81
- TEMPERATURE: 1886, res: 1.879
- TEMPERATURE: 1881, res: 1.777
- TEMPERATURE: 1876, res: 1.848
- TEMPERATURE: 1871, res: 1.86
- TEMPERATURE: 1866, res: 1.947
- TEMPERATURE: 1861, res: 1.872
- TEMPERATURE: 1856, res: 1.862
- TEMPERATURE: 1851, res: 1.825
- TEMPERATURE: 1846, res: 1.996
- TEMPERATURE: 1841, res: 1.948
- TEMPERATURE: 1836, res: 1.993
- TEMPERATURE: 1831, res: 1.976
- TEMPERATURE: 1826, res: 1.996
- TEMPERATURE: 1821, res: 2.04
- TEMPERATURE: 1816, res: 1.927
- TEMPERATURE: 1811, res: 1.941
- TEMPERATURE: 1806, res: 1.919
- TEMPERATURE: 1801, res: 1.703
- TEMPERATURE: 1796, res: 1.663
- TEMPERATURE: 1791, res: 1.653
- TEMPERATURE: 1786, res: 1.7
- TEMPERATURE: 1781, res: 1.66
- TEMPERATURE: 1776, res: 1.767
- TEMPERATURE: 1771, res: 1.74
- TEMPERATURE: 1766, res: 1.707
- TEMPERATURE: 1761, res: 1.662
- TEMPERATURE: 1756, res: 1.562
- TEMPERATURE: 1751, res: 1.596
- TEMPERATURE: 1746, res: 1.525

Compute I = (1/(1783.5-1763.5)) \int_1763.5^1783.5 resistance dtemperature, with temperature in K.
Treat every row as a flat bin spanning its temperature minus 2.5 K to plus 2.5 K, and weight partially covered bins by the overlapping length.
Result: 1.72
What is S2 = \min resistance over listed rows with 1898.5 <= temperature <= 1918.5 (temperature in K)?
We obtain 1.913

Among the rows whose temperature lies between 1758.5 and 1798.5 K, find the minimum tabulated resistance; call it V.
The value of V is 1.653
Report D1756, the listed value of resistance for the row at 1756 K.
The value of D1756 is 1.562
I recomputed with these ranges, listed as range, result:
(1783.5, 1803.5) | 1.68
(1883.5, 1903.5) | 1.89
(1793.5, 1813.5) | 1.81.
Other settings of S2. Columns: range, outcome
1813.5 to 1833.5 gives 1.927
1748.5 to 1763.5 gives 1.562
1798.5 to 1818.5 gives 1.703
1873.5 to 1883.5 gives 1.777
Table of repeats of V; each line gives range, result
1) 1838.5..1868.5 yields 1.825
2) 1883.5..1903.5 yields 1.81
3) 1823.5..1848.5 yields 1.948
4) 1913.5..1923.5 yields 1.968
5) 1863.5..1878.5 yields 1.848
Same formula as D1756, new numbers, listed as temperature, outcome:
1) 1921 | 2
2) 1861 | 1.872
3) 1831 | 1.976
